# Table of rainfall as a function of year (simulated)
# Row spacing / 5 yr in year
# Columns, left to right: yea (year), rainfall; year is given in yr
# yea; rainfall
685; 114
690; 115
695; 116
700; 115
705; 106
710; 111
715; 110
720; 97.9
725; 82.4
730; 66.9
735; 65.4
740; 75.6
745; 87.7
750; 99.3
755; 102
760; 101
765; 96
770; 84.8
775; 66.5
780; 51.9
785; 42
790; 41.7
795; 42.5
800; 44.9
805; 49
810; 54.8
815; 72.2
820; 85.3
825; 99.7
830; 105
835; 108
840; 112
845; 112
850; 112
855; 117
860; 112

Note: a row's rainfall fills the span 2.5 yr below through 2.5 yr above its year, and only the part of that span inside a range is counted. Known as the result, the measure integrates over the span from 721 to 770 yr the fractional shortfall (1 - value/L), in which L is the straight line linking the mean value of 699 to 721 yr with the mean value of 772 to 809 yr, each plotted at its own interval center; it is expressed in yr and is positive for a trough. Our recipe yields -4.1 yr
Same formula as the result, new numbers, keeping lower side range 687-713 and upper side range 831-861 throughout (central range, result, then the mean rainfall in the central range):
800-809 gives 5.08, 48.8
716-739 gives 6.62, 80.1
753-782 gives 7.31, 83.9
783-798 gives 9.36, 42.2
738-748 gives 2.63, 82.8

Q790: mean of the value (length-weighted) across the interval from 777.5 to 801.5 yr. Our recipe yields 44.6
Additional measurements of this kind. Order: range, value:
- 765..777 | 80.3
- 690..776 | 94.2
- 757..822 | 64.2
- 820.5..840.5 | 104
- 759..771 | 94.2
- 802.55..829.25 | 74.4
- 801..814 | 53.4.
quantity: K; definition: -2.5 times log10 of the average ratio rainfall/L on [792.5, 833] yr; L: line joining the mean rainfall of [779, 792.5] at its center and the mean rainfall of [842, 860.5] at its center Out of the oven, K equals 0.08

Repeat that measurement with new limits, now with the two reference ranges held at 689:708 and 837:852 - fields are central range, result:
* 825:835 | 0.08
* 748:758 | 0.12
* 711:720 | 0.06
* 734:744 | 0.46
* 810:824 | 0.41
